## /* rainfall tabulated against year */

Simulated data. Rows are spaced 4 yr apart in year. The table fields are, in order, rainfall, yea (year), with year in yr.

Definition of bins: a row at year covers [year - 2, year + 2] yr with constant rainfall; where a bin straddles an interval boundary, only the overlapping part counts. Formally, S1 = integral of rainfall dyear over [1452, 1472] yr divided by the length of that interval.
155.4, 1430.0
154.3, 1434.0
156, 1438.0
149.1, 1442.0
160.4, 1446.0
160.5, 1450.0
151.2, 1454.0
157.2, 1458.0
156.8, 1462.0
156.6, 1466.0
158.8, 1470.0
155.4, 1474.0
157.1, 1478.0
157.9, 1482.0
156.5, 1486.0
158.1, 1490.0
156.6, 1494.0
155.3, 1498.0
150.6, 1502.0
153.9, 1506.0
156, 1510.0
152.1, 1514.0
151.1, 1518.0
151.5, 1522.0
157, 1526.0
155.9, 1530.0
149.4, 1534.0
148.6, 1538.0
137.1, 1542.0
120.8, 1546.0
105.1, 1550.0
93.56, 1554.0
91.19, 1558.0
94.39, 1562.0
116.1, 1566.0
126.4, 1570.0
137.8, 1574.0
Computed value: 156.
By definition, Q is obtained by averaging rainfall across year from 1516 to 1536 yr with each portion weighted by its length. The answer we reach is 153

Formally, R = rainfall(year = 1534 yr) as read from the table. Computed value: 149.4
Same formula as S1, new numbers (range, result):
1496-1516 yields 154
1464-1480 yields 157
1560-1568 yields 105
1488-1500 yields 157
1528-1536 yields 153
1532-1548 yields 139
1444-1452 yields 160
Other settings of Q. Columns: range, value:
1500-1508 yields 152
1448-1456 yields 156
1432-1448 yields 155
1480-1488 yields 157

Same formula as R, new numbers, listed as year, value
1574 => 137.8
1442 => 149.1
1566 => 116.1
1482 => 157.9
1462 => 156.8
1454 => 151.2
